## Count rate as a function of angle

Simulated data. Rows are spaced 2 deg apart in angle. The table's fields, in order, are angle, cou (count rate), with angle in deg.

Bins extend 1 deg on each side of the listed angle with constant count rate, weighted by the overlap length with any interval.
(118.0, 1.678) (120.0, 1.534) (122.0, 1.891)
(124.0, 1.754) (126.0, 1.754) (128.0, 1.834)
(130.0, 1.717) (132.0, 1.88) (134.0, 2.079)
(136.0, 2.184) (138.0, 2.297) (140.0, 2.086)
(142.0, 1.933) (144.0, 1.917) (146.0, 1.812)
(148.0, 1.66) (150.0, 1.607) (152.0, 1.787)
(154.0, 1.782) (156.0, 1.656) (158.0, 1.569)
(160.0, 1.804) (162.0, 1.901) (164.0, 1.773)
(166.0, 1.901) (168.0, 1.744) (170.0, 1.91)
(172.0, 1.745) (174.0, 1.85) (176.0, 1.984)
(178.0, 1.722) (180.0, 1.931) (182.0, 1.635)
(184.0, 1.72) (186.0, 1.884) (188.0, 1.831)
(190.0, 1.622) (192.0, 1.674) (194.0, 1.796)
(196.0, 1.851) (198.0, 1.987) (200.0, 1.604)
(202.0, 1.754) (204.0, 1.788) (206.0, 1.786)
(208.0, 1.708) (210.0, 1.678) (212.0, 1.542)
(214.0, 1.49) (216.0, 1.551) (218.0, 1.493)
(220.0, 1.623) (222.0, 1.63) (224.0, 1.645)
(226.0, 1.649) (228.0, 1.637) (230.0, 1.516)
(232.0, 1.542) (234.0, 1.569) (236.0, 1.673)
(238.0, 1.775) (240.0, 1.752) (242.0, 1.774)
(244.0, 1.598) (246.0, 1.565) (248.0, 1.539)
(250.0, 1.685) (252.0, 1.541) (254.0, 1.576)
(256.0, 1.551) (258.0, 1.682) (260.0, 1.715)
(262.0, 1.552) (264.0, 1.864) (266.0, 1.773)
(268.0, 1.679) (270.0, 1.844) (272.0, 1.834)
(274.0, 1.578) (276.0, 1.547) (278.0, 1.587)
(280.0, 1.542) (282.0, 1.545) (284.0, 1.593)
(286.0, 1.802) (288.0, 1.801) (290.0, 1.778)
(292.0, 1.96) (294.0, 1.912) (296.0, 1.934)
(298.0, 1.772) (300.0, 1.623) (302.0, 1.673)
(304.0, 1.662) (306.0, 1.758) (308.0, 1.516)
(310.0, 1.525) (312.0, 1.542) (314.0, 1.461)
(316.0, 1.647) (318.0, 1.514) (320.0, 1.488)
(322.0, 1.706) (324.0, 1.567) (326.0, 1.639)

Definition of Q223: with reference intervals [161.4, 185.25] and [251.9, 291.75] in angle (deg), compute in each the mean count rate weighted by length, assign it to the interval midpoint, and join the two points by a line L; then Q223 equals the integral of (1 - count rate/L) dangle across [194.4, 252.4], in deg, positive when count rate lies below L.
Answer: 3.0 deg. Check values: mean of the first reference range 1.82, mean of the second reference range 1.68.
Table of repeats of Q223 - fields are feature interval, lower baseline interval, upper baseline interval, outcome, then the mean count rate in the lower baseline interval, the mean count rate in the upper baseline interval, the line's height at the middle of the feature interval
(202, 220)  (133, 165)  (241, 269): 1.1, 1.87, 1.65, 1.74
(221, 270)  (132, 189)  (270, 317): 2.6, 1.85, 1.68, 1.74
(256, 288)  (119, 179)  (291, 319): 0.7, 1.84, 1.68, 1.71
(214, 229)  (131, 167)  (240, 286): 1.2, 1.87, 1.65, 1.73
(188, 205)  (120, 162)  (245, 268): -0.2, 1.84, 1.64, 1.75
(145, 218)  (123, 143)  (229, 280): 3.3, 1.95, 1.65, 1.83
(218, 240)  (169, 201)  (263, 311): 1.7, 1.8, 1.71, 1.76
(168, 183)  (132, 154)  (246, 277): 0.3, 1.93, 1.66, 1.85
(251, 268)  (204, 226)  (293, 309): 0.2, 1.62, 1.73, 1.68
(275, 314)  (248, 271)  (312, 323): -1.9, 1.67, 1.56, 1.61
